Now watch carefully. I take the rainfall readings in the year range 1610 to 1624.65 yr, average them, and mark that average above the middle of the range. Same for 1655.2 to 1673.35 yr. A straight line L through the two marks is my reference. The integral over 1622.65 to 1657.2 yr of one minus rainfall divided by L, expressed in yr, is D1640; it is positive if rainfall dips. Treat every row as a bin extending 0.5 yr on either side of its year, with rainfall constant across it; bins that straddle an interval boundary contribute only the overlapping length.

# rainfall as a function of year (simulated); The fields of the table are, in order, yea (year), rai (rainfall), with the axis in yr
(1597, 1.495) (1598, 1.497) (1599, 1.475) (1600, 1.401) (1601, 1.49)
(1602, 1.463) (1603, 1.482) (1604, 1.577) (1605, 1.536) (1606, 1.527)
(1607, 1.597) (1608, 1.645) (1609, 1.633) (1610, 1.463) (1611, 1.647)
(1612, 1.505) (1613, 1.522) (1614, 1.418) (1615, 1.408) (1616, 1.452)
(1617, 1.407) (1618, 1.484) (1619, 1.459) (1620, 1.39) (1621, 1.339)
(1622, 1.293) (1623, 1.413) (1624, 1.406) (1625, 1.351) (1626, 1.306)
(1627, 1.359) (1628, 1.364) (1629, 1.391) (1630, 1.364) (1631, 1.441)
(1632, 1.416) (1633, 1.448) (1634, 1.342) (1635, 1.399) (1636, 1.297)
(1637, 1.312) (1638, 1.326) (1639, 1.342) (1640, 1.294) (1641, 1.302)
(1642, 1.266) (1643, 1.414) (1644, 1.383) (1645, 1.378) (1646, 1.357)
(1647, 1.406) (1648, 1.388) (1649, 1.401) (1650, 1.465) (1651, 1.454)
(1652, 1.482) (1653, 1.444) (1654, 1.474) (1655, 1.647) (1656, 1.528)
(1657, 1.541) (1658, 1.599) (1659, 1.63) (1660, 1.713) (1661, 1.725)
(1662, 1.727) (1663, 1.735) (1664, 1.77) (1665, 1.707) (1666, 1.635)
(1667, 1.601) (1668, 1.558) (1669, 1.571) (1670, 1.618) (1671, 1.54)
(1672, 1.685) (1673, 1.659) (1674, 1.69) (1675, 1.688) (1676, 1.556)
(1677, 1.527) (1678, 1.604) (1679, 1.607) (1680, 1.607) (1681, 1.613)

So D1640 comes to 3.2 yr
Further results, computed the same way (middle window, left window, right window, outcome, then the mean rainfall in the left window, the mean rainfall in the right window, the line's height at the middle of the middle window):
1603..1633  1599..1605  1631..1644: -0.55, 1.49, 1.35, 1.43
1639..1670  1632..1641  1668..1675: -0.53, 1.35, 1.63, 1.49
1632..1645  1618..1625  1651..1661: 1.12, 1.39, 1.56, 1.48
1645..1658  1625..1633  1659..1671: 0.75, 1.38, 1.66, 1.56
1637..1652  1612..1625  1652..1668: 1.71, 1.42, 1.62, 1.55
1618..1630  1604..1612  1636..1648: 0.74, 1.57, 1.34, 1.47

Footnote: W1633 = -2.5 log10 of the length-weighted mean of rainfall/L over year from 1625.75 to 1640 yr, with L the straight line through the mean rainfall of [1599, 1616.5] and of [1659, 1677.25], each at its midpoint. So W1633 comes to 0.15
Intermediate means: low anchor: 1.51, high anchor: 1.65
